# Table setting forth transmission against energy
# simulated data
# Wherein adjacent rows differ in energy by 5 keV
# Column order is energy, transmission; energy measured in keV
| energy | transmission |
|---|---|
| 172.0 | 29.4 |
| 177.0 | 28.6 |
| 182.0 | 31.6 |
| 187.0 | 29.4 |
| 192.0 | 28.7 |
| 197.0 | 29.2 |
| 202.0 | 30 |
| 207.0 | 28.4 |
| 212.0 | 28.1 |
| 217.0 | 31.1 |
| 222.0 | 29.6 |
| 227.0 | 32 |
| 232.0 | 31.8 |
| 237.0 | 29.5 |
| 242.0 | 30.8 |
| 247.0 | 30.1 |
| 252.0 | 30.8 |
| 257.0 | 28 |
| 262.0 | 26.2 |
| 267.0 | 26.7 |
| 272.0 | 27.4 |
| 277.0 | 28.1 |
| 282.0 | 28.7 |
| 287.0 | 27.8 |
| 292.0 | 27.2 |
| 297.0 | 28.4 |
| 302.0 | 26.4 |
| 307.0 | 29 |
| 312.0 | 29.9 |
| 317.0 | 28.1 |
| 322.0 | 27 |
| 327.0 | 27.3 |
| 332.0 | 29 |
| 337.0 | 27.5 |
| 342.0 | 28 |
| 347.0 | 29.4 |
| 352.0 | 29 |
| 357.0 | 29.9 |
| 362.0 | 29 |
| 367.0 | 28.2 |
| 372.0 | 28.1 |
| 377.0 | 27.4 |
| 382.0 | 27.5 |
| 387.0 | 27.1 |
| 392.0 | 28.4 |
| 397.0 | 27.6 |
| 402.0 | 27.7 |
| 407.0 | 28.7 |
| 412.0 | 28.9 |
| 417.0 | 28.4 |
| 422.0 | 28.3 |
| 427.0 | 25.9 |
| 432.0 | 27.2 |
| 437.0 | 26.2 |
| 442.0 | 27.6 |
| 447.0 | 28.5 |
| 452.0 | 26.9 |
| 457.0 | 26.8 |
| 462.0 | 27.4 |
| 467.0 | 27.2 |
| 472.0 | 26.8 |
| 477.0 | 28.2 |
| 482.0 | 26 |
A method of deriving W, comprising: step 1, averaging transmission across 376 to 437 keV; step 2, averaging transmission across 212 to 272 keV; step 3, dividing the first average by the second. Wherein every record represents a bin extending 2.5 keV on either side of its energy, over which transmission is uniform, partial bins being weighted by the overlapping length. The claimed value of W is 0.9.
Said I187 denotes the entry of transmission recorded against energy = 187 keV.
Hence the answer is 29.4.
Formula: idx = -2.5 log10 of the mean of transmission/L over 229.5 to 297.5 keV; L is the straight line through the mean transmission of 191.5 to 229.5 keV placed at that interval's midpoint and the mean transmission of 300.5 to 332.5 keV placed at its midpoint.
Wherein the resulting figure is 0.008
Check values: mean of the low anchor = 29.7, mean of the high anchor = 28.1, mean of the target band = 28.7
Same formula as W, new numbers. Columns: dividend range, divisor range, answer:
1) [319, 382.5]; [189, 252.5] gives 0.94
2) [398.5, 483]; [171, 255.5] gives 0.92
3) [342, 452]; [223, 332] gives 0.98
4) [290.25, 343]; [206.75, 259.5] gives 0.93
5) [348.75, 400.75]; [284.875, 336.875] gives 1.01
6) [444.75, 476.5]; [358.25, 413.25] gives 0.97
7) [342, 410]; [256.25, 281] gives 1.04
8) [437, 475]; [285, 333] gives 0.97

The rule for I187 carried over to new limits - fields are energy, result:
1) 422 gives 28.3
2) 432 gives 27.2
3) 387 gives 27.1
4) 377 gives 27.4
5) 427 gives 25.9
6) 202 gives 30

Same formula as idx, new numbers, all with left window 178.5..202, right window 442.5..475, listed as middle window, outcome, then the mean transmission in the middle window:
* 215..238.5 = -0.05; 30.8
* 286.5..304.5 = 0.05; 27.4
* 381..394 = 0.01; 27.7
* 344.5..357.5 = -0.04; 29.4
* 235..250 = -0.03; 30.2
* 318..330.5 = 0.04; 27.4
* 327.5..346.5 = 0.01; 28.2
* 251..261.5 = 0.02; 28.6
